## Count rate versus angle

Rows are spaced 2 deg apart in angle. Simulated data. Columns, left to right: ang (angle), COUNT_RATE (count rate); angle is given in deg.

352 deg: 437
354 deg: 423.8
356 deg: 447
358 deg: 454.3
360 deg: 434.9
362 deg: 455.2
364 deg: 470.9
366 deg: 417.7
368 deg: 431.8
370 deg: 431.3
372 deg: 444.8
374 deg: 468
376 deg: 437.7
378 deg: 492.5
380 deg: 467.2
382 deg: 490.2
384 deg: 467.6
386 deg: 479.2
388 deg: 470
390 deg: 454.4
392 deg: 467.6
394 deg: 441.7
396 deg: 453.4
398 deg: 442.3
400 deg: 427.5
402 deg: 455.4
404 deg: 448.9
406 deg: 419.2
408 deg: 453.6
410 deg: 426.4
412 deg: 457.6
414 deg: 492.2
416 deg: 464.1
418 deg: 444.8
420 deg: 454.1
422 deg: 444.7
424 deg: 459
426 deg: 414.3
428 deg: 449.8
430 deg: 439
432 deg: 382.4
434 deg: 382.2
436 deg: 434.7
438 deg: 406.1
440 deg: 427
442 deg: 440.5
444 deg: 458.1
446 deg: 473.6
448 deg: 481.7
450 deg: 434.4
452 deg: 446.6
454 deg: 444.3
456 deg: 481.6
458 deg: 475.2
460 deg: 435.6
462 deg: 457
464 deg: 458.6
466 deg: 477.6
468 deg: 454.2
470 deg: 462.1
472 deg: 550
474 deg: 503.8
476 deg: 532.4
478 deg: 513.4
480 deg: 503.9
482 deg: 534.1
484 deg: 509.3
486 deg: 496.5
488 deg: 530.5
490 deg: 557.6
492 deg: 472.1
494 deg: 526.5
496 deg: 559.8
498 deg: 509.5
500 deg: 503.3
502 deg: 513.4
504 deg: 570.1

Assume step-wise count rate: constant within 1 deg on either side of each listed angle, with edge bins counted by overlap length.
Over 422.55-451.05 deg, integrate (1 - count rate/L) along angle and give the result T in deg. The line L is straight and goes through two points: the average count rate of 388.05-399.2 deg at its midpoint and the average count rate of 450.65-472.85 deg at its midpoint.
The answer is 1.7 deg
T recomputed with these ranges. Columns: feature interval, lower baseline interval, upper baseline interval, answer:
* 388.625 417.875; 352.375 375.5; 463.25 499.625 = 0.9 deg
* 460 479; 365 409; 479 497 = 0.8 deg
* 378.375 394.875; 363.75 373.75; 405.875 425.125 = -0.9 deg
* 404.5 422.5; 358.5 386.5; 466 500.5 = 1.0 deg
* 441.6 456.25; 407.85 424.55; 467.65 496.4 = 0.8 deg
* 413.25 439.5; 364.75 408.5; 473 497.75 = 2.4 deg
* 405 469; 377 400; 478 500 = 5.8 deg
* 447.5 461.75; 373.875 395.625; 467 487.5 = 1.2 deg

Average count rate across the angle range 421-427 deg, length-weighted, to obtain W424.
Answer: 439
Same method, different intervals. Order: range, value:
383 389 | 472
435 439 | 420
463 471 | 463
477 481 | 509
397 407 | 439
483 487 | 503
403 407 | 434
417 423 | 448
